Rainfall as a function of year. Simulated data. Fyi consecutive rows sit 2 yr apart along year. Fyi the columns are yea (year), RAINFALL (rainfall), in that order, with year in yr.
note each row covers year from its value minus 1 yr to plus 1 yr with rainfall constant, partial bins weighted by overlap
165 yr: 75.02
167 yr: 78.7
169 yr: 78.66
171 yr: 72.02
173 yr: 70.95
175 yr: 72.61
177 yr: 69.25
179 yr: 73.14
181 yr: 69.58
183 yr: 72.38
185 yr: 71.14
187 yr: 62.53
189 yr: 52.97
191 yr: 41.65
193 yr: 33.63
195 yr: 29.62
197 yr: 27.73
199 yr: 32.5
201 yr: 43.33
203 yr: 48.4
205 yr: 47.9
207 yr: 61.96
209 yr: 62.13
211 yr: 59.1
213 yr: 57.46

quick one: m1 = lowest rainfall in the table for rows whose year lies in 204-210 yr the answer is 47.9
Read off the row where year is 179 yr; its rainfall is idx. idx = 73.14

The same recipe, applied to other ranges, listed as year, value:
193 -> 33.63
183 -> 72.38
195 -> 29.62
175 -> 72.61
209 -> 62.13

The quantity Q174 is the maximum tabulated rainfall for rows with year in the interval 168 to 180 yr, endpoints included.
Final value 78.66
